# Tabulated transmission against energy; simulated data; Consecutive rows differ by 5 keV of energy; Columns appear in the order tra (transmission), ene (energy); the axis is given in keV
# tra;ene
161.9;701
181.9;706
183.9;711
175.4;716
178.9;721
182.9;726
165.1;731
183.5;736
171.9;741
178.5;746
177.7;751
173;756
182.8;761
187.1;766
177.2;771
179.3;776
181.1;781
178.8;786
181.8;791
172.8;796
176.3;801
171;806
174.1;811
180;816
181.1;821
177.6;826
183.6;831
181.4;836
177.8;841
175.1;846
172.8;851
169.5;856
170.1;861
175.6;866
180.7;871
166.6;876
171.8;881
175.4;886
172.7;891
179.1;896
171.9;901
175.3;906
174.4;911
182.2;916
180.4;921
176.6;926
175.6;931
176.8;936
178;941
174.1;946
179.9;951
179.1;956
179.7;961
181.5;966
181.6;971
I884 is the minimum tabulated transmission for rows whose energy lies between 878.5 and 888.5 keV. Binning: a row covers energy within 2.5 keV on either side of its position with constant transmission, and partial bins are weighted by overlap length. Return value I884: 171.8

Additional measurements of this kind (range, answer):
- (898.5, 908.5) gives 171.9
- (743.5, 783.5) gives 173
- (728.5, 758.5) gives 165.1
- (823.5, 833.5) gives 177.6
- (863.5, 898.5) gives 166.6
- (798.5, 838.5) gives 171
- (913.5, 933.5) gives 175.6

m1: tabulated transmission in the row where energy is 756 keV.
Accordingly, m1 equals 173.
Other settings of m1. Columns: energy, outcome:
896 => 179.1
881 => 171.8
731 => 165.1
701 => 161.9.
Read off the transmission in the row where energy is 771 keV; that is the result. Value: 177.2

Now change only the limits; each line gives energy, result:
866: 175.6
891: 172.7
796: 172.8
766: 187.1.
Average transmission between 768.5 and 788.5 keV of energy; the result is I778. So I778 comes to 179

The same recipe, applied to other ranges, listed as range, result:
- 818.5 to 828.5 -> 179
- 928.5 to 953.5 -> 177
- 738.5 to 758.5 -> 175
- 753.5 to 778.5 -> 180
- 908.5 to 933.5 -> 178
